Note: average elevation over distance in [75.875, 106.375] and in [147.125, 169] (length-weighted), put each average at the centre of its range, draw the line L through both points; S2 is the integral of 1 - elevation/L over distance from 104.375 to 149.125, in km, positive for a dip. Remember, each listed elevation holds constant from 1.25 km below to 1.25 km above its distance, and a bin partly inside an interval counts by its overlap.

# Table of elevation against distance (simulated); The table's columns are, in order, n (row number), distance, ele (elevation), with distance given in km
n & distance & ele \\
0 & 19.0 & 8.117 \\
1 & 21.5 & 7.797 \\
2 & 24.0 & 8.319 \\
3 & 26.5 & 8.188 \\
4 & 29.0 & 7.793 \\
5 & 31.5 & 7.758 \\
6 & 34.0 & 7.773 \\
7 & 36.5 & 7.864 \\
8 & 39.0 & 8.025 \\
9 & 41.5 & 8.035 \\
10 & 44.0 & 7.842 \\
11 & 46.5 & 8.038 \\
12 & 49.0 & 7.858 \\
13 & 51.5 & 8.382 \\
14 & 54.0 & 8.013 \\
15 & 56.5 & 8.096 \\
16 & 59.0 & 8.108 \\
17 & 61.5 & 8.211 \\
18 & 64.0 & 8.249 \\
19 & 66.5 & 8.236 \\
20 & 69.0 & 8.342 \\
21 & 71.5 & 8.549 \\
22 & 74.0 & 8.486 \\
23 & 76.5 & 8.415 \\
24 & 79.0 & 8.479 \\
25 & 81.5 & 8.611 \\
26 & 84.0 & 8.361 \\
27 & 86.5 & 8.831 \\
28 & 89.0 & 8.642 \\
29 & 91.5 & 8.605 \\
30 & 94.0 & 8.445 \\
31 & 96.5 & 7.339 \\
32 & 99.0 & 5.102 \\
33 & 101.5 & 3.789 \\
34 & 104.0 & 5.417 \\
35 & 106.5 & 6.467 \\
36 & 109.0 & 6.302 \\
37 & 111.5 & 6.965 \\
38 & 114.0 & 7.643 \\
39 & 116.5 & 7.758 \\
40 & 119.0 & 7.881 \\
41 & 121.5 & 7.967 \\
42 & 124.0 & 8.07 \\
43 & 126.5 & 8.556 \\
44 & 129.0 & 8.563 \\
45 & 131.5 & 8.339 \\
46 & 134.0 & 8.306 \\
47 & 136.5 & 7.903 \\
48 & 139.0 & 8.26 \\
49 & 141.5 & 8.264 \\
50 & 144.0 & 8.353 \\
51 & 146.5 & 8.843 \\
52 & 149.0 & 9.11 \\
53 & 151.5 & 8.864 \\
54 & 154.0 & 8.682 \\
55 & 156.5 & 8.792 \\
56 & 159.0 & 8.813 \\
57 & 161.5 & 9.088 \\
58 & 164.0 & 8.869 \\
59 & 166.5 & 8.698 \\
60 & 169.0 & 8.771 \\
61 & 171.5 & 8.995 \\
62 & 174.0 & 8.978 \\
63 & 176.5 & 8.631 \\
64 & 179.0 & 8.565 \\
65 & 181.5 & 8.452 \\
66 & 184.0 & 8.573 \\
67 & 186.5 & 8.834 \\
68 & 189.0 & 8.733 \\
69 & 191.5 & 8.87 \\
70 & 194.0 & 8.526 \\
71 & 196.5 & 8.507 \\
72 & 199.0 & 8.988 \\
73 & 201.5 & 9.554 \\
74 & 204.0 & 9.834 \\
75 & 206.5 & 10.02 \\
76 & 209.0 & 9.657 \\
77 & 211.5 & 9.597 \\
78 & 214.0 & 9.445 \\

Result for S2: 1.7 km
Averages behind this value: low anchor 7.45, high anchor 8.86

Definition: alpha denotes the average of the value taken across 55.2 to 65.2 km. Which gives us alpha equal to 8.16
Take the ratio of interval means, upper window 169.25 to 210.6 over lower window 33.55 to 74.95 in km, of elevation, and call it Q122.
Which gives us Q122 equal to 1.11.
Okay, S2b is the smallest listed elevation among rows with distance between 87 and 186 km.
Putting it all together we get 3.789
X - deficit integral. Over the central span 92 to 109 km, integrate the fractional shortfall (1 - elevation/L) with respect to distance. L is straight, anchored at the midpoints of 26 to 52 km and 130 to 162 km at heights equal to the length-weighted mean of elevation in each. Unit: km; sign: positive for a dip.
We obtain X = 4.3 km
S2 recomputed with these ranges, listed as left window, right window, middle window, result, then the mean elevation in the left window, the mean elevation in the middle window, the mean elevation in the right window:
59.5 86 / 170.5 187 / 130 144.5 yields 0.6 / 8.4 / 8.24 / 8.71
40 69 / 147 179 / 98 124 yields 5.8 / 8.11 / 6.62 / 8.85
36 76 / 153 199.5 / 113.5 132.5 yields 0.8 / 8.16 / 8.11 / 8.75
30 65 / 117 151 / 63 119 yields 3.9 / 8.01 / 7.6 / 8.34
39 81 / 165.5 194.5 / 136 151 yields 0.1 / 8.21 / 8.5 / 8.72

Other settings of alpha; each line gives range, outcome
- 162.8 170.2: 8.78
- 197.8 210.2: 9.61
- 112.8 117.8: 7.7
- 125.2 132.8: 8.48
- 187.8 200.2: 8.72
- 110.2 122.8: 7.64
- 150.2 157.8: 8.78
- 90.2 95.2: 8.53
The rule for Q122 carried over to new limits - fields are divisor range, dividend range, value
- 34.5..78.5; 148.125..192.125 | 1.08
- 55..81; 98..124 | 0.80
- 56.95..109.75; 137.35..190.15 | 1.13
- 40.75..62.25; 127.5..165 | 1.07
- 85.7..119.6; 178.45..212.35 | 1.28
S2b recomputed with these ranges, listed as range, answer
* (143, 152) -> 8.353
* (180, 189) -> 8.452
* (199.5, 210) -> 9.554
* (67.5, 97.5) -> 7.339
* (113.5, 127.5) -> 7.643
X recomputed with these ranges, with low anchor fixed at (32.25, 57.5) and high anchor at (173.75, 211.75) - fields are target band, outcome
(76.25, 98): -0.3 km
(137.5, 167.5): 0.1 km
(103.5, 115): 2.5 km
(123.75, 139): 0.5 km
